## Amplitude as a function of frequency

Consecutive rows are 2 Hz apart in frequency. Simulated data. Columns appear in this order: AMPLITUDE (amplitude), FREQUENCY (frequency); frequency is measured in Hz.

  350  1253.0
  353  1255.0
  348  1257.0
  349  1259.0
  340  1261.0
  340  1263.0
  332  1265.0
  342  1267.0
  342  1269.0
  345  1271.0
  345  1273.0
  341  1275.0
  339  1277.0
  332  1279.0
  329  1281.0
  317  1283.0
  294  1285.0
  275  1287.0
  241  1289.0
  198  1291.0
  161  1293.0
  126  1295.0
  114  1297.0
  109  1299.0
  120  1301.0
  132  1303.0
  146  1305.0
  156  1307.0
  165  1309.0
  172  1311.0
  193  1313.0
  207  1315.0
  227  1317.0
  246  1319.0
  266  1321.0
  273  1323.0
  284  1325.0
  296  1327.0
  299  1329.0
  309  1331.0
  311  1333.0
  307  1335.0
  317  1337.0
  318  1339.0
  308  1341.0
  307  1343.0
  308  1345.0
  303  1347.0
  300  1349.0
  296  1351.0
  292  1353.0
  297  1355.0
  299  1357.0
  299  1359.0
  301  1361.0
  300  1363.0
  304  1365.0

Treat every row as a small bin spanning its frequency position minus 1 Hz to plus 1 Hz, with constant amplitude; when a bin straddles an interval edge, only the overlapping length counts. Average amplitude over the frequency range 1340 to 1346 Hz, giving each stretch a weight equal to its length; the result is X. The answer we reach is 308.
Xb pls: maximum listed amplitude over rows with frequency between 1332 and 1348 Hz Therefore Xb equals 318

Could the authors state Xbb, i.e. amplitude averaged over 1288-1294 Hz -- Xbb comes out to 200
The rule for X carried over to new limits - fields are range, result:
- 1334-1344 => 311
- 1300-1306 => 133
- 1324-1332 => 297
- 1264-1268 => 337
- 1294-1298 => 120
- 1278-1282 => 330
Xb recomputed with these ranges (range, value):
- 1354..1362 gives 301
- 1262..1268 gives 342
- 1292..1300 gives 161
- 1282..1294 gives 317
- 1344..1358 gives 308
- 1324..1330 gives 299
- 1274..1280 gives 341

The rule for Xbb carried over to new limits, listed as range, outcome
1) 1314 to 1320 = 227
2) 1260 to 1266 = 337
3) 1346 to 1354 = 298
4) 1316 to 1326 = 259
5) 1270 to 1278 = 342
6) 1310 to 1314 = 182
